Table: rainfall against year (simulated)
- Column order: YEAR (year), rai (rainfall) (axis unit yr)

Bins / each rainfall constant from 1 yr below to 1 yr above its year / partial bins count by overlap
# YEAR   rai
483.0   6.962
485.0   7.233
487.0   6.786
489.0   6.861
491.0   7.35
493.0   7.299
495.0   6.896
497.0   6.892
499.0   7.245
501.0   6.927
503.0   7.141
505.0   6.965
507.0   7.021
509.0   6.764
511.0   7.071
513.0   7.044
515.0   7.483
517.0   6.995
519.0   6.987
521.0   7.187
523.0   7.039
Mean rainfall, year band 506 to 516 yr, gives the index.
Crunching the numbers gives 7.08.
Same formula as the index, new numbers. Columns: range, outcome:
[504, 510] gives 6.92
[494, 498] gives 6.89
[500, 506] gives 7.01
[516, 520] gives 6.99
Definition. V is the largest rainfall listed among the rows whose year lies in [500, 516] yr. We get 7.483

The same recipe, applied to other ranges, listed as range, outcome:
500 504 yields 7.141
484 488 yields 7.233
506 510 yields 7.021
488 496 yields 7.35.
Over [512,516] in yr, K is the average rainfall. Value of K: 7.26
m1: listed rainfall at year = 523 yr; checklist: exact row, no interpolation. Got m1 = 7.039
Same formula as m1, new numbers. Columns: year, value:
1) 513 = 7.044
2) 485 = 7.233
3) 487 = 6.786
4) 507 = 7.021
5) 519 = 6.987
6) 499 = 7.245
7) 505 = 6.965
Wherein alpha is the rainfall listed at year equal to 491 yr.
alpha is 7.35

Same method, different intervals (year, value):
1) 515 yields 7.483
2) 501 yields 6.927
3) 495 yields 6.896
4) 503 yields 7.141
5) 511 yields 7.071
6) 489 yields 6.861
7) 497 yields 6.892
